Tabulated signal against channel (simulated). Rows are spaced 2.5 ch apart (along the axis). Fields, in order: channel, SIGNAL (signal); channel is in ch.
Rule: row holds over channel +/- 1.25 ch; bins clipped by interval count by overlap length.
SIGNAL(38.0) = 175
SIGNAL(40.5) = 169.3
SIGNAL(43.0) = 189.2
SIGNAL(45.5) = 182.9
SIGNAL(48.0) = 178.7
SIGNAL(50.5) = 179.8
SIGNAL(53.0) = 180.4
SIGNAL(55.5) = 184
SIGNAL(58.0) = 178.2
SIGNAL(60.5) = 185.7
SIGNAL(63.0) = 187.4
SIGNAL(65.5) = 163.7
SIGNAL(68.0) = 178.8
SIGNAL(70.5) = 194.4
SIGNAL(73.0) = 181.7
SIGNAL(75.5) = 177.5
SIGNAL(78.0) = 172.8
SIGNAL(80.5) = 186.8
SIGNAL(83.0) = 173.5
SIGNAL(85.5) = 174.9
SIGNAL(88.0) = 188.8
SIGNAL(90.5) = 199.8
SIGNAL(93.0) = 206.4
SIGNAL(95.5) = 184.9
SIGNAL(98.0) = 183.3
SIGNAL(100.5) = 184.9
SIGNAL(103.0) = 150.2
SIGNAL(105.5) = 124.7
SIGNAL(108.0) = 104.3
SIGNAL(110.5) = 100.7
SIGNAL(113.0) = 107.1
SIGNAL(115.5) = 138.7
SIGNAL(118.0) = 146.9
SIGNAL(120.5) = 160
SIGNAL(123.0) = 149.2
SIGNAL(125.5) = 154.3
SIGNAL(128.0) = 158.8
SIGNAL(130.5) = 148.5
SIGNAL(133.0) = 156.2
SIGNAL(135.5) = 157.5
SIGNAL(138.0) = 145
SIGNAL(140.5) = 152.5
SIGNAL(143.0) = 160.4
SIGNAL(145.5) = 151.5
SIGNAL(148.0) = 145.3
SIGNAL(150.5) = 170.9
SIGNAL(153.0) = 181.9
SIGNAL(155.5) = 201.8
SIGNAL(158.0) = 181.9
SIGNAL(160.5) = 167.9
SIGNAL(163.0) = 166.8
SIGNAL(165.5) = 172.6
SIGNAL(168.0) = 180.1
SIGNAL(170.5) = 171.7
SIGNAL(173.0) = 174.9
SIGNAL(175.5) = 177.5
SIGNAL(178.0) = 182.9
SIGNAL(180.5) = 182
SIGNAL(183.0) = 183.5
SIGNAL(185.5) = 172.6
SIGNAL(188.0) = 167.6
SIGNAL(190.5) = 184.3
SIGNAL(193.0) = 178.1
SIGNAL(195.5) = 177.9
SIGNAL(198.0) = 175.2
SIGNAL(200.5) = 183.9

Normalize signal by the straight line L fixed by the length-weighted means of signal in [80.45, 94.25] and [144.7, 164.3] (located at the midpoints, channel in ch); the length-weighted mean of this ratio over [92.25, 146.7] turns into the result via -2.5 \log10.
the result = 0.20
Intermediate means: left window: 189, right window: 171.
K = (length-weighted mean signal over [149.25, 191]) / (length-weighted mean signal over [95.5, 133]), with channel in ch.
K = 1.22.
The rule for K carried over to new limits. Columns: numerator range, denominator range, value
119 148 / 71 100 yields 0.83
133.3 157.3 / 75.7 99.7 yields 0.88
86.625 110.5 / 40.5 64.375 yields 0.91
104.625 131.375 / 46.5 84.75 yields 0.75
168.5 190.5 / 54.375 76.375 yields 0.98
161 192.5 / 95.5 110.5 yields 1.19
